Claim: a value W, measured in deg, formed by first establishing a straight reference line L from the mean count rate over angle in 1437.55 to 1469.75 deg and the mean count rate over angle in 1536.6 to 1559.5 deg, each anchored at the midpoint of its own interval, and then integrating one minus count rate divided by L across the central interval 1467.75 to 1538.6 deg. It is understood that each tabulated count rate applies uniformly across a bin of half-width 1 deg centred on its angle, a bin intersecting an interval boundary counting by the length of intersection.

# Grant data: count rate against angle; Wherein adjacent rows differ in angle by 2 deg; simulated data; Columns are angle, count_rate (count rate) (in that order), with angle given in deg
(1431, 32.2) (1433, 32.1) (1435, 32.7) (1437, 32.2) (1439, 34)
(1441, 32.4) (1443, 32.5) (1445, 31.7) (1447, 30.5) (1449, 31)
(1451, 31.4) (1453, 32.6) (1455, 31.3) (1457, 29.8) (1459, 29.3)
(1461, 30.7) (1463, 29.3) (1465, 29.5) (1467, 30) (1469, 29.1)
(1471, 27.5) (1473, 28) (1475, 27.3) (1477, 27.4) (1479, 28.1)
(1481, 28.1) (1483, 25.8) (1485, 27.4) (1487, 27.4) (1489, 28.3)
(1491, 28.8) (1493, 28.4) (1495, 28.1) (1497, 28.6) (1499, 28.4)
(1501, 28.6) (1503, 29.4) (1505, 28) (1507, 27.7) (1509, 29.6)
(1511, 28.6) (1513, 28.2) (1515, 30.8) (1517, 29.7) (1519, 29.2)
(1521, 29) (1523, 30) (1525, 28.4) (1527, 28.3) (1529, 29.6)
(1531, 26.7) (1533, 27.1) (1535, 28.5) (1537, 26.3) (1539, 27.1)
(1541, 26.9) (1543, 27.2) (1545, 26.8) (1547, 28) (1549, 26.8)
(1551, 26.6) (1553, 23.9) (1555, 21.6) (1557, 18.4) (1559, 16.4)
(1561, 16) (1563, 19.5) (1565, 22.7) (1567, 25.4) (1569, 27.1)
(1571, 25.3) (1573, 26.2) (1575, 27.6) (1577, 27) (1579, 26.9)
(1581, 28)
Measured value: -1.61 deg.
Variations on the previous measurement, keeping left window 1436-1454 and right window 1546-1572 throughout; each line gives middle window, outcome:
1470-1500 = 1.0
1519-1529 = -1.3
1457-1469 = 0.3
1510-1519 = -1.0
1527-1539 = -1.3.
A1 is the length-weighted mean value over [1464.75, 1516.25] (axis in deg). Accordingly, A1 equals 28.3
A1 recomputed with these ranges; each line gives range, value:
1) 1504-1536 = 28.7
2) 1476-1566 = 26.8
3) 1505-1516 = 28.9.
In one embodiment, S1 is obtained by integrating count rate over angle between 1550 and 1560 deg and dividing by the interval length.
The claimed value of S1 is 21.4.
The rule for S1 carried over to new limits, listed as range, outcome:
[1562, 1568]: 22.5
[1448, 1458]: 31.2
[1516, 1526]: 29.3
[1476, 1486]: 27.4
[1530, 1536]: 27.4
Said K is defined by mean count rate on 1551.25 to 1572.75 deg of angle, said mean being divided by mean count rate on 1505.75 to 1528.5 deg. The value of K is 0.76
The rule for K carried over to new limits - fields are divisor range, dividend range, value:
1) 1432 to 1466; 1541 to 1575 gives 0.76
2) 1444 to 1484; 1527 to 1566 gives 0.84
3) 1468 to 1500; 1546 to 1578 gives 0.85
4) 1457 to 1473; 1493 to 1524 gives 0.99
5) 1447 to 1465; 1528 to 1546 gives 0.89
